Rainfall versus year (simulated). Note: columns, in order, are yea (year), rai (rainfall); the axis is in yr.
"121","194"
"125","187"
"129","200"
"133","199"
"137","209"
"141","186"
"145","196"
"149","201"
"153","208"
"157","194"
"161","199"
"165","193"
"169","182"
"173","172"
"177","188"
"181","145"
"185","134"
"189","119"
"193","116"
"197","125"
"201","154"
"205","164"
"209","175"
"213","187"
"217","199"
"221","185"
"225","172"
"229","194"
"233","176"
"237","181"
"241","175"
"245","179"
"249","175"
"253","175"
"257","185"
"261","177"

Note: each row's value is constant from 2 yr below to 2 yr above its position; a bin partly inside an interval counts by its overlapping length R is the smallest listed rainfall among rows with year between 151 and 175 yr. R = 172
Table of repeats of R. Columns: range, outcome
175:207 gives 116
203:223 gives 164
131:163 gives 186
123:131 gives 187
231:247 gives 175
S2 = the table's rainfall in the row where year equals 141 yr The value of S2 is 186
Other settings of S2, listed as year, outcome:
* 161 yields 199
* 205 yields 164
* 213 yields 187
